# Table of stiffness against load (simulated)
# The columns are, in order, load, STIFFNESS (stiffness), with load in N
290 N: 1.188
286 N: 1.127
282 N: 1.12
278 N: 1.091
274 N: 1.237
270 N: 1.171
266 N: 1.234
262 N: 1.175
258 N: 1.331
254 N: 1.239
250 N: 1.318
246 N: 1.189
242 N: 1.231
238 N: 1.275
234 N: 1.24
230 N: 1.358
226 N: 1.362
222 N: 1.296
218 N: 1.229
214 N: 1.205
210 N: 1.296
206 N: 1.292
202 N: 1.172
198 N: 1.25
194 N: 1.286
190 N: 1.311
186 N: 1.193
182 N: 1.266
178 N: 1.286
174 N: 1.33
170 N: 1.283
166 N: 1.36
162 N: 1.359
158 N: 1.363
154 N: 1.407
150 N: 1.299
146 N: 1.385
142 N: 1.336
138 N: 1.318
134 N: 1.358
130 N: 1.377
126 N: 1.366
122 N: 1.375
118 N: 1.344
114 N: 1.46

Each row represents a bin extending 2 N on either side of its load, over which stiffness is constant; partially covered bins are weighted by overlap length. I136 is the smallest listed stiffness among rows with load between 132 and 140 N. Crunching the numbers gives 1.318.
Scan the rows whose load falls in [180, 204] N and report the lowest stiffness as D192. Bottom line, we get 1.172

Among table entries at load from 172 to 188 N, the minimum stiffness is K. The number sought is 1.193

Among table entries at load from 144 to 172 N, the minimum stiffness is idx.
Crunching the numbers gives 1.283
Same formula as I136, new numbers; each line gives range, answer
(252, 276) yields 1.171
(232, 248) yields 1.189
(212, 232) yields 1.205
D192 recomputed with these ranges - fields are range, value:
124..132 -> 1.366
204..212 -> 1.292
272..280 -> 1.091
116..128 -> 1.344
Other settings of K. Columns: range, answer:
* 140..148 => 1.336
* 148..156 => 1.299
